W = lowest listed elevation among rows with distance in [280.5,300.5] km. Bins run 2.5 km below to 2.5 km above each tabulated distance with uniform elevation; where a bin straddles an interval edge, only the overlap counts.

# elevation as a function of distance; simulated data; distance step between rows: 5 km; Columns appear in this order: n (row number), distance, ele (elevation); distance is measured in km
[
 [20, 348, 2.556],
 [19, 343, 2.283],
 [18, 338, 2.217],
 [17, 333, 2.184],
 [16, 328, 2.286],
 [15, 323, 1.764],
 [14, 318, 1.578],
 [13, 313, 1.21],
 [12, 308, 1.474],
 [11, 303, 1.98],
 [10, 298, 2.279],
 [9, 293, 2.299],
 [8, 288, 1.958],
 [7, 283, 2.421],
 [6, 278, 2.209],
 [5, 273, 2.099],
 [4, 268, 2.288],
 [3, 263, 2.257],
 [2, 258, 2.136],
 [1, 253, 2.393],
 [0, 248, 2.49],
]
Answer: 1.958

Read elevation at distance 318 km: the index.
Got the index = 1.578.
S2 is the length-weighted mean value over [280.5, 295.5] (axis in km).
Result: 2.23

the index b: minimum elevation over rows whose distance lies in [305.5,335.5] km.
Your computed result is 1.21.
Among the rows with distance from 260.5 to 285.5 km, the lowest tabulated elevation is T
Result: 2.099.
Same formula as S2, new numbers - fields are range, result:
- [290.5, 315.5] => 1.85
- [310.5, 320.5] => 1.39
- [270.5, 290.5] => 2.17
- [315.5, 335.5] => 1.95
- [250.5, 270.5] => 2.27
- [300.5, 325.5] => 1.6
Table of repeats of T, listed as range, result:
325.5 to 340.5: 2.184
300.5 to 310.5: 1.474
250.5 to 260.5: 2.136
